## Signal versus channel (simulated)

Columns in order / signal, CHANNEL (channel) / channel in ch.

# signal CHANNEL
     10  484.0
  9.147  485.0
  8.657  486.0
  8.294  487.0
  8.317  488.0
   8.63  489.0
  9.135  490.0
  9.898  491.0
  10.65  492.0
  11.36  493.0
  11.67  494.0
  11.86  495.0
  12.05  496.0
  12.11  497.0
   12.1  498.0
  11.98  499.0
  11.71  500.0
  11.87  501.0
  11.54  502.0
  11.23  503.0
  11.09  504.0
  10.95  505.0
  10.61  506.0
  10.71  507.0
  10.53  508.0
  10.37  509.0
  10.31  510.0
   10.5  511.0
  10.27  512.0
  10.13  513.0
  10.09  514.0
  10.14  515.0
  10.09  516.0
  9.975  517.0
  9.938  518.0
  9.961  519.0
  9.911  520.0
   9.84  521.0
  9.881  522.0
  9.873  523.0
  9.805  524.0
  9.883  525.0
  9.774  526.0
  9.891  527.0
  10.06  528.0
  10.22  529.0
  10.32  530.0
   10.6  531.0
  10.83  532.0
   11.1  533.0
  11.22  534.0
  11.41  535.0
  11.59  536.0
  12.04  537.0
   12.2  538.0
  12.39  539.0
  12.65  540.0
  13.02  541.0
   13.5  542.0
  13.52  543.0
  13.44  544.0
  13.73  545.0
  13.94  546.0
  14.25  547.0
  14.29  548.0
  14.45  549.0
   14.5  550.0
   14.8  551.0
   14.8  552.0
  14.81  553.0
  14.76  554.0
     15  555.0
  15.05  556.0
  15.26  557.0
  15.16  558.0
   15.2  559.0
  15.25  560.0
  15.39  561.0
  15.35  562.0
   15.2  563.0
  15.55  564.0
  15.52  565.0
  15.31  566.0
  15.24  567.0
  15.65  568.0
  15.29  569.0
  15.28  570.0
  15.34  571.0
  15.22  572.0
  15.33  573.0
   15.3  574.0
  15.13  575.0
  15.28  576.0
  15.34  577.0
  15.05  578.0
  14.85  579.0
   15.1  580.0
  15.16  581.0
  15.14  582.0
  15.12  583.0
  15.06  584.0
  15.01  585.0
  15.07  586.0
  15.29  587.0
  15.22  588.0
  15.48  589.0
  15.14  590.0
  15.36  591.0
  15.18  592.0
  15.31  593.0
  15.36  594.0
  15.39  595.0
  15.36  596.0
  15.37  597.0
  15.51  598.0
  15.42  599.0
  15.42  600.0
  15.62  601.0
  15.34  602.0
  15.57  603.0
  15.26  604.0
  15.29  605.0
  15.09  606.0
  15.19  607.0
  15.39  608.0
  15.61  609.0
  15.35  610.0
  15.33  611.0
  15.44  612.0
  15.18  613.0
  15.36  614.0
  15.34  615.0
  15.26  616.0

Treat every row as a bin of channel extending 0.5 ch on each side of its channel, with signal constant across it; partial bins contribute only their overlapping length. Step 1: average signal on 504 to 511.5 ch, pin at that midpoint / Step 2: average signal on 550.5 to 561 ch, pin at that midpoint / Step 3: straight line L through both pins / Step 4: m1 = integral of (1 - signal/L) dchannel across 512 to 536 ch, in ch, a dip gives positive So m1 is 3.66 ch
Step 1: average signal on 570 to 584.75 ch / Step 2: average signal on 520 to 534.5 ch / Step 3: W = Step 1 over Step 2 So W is 1.48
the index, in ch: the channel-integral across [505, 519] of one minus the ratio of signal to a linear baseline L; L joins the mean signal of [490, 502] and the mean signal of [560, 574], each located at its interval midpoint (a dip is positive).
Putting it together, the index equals 2.3 ch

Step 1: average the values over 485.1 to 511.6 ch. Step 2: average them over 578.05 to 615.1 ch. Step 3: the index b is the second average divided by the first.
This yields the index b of 1.43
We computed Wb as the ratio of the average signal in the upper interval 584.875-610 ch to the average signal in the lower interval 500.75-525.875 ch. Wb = 1.48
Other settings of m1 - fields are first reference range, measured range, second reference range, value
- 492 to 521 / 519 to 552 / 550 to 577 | 3.2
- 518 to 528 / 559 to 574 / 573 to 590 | -1.7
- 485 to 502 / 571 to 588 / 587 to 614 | -0.9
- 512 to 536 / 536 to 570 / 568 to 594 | -4.3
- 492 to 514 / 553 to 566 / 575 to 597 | -1.2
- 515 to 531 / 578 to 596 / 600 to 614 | -1.4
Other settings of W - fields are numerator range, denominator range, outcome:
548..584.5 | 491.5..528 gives 1.42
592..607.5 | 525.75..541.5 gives 1.37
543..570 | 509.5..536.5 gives 1.45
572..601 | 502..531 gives 1.49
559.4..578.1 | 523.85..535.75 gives 1.46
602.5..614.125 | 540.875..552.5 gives 1.09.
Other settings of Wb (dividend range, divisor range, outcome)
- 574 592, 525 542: 1.35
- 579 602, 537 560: 1.08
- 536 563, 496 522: 1.32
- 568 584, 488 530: 1.45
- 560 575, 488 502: 1.39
